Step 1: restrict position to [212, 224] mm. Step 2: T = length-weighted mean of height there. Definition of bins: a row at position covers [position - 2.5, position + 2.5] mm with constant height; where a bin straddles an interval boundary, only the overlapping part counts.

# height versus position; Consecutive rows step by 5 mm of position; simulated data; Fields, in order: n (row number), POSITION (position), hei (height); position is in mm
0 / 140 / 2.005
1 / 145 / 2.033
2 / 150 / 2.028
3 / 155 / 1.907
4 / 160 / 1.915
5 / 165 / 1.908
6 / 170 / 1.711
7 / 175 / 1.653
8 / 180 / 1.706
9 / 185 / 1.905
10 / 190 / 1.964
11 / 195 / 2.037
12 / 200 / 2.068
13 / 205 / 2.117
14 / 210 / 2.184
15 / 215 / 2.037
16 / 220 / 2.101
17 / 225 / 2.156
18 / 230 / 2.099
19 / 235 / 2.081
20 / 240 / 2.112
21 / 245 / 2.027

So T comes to 2.08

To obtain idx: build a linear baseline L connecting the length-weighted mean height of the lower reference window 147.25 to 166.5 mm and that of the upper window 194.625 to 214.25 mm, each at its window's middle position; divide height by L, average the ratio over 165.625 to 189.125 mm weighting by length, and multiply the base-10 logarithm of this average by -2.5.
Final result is 0.14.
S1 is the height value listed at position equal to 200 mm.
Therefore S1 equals 2.068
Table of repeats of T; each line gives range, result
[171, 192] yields 1.8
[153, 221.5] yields 1.94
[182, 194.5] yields 1.94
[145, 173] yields 1.9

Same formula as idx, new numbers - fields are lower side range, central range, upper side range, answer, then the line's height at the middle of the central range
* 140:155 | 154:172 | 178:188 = 0.04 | 1.92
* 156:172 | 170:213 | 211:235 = 0.02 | 1.97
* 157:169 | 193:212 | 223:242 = -0.05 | 2.01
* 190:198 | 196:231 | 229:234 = -0.03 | 2.06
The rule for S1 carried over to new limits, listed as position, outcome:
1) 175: 1.653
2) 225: 2.156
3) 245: 2.027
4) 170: 1.711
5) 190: 1.964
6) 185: 1.905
